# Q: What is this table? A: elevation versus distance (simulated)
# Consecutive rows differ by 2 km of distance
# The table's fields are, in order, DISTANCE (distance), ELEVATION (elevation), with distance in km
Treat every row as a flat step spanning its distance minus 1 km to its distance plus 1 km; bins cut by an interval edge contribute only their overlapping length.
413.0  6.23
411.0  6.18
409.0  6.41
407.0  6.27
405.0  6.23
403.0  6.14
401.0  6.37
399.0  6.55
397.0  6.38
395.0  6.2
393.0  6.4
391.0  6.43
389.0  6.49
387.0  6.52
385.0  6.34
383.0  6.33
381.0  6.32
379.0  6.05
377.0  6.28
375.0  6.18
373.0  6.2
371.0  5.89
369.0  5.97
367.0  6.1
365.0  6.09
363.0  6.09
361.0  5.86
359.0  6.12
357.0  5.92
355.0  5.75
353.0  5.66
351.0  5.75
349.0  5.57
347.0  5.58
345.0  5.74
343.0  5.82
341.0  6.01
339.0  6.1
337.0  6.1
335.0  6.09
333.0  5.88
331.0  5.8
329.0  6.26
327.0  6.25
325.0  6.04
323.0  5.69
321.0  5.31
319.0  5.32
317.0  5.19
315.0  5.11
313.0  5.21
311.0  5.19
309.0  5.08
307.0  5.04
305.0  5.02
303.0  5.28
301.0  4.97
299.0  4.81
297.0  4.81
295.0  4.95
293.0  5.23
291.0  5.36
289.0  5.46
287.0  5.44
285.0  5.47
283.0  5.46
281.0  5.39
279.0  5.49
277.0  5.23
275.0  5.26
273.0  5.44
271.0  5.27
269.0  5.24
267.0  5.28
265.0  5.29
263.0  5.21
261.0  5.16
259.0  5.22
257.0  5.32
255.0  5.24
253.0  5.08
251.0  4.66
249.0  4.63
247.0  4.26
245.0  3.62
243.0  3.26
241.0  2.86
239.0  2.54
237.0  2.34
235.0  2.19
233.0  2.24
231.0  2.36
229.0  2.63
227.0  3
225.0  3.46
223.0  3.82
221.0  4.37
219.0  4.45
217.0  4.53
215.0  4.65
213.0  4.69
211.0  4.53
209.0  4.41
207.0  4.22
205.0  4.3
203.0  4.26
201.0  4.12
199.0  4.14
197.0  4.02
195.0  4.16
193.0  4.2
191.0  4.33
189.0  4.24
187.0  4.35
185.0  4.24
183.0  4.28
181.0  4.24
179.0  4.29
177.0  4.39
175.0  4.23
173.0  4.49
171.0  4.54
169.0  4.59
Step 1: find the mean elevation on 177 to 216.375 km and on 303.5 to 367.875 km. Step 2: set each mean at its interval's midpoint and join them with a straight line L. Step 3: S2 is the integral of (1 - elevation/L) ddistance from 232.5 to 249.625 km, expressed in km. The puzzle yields 6.0 km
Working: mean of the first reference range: 4.3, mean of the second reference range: 5.71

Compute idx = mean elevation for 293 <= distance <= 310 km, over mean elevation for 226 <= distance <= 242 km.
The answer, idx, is 1.99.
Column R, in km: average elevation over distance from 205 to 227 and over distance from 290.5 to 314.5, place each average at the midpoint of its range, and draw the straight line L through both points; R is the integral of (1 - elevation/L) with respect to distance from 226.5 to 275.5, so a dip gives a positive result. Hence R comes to 5.0 km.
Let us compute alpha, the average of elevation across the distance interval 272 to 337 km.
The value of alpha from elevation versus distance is 5.4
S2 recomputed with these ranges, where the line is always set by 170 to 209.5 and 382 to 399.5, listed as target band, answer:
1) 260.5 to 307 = 0.2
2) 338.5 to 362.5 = 0.6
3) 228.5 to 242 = 6.6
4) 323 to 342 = -0.8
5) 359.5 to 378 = 0.3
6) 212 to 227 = 1.3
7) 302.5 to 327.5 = 1.1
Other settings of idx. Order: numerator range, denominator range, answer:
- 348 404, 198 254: 1.63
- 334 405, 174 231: 1.48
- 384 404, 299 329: 1.19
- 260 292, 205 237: 1.45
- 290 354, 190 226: 1.29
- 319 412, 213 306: 1.35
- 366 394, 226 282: 1.46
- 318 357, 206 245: 1.66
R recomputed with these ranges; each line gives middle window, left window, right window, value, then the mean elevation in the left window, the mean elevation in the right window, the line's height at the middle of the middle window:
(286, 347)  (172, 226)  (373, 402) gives 0.9 km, 4.27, 6.34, 5.56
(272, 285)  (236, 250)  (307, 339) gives -3.0 km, 3.36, 5.63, 4.37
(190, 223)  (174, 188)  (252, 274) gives 1.9 km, 4.29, 5.25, 4.59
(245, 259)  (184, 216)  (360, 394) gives 0.2 km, 4.3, 6.21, 4.86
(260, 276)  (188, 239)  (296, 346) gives -2.0 km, 3.8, 5.52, 4.68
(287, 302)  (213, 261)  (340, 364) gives -0.9 km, 3.82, 5.82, 4.82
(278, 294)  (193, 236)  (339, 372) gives -1.8 km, 3.84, 5.88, 4.87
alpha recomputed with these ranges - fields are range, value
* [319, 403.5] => 6.05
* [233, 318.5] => 4.8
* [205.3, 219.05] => 4.49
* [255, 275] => 5.27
